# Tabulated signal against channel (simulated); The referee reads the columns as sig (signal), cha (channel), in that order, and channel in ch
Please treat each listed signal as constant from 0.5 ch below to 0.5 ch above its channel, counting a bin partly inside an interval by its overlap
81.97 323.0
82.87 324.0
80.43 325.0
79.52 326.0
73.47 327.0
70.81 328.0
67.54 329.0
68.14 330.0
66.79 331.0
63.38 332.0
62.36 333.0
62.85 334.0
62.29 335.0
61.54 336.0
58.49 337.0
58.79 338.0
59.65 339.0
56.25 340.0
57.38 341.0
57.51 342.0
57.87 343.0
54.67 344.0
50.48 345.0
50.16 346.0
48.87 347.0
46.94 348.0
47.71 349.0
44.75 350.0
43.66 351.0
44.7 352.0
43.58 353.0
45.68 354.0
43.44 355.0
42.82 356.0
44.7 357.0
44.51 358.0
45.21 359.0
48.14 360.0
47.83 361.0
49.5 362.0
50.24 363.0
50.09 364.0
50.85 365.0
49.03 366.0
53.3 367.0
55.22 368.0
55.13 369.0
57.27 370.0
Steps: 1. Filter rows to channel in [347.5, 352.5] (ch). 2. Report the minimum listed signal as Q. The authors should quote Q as 43.66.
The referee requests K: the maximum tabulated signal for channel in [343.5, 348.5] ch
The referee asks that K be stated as 54.67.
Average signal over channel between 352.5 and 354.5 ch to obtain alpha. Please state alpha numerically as 44.6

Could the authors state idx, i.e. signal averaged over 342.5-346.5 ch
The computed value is 53.3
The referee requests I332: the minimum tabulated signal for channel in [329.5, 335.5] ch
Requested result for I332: 62.29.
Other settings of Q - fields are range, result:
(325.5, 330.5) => 67.54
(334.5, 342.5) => 56.25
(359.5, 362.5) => 47.83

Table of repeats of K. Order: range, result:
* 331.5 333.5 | 63.38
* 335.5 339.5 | 61.54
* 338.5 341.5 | 59.65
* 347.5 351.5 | 47.71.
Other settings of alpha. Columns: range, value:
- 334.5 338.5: 60.3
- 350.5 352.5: 44.2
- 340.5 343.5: 57.6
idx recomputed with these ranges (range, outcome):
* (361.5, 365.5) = 50.2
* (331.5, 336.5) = 62.5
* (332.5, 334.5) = 62.6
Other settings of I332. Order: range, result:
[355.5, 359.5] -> 42.82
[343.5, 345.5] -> 50.48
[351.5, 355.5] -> 43.44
